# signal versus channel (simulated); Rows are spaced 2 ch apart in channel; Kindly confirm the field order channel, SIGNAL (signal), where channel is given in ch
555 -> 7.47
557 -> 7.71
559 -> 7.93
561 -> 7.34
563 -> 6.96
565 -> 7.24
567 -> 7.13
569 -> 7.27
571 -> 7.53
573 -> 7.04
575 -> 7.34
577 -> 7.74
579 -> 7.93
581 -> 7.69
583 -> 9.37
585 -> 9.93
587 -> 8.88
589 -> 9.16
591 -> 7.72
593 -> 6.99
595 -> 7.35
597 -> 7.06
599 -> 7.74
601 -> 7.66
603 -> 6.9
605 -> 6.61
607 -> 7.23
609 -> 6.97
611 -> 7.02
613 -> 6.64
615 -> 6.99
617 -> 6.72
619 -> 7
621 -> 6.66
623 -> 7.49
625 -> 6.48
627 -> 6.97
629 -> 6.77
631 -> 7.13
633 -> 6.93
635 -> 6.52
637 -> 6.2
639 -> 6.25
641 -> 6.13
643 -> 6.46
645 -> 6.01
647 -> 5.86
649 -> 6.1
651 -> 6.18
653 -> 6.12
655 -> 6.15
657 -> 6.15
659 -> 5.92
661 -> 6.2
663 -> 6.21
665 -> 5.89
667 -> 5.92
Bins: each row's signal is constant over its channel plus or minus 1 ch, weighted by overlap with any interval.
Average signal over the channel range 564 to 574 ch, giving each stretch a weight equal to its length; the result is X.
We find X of 7.24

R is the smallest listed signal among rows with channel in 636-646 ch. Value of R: 6.01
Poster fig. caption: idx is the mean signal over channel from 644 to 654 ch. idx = 6.05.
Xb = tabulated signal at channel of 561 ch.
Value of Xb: 7.34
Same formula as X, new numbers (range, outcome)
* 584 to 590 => 9.32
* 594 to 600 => 7.38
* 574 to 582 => 7.68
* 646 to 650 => 5.98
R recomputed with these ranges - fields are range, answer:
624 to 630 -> 6.48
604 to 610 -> 6.61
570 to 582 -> 7.04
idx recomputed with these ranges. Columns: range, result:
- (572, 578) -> 7.37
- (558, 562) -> 7.63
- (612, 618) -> 6.78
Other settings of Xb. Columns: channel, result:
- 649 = 6.1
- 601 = 7.66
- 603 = 6.9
